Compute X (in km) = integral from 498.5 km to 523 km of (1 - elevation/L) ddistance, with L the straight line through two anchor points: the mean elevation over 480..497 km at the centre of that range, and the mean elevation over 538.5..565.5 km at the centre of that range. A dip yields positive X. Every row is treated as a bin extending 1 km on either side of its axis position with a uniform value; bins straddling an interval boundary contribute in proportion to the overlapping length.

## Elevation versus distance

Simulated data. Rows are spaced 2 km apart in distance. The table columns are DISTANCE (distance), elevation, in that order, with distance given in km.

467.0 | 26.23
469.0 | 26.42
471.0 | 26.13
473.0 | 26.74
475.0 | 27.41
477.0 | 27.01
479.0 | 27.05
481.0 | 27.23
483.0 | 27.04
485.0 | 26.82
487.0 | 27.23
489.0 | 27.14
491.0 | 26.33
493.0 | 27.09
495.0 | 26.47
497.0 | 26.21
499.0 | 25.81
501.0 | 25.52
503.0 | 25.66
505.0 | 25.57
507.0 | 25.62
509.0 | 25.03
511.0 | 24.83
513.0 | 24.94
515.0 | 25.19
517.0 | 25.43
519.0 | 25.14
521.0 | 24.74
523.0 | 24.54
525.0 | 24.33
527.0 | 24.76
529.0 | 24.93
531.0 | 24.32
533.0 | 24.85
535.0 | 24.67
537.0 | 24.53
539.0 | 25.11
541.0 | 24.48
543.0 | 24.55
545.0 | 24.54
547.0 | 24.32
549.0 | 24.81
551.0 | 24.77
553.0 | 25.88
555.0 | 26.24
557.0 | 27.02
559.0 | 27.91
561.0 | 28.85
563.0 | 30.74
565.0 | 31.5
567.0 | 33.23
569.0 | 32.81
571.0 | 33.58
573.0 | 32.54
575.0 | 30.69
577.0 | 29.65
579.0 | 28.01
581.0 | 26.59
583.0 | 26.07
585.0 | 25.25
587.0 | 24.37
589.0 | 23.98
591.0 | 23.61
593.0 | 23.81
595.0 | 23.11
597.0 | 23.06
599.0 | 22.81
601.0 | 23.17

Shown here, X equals 1.3 km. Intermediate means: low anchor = 26.9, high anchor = 26.4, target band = 25.2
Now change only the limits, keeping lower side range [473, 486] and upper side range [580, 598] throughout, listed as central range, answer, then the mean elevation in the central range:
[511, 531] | 0.93 km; 24.9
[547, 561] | -0.50 km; 26.2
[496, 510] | 0.46 km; 25.6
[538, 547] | 0.32 km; 24.6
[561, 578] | -4.62 km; 31.7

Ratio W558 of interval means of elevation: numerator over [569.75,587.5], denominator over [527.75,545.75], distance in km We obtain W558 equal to 1.2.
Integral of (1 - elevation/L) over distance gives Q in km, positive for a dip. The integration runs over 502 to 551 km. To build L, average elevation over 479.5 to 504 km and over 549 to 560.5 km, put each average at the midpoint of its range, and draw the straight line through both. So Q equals 2.9 km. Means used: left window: 26.6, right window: 26.3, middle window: 24.9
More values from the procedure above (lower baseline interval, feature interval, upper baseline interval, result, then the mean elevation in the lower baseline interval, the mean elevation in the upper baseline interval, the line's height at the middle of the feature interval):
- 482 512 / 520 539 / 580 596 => 0.70 km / 26.2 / 24.6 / 25.6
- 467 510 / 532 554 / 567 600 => 1.66 km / 26.4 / 27.1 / 26.8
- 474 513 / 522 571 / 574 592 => -0.25 km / 26.3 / 26.5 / 26.4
